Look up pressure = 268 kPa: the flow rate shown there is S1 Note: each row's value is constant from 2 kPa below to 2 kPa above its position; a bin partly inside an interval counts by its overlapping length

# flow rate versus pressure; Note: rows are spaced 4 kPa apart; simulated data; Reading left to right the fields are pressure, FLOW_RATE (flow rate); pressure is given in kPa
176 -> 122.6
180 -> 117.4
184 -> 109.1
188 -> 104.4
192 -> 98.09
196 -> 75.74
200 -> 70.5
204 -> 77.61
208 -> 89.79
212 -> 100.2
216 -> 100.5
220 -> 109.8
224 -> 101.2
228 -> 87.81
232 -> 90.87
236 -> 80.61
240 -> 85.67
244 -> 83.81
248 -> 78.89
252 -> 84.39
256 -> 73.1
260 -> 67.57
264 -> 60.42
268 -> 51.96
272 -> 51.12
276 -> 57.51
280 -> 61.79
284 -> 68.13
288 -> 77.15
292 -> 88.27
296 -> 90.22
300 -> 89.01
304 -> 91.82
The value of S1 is 51.96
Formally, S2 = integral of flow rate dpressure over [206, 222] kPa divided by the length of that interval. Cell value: 100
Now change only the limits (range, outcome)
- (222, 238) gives 90.1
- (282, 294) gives 77.9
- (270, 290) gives 63.1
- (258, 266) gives 64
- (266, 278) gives 53.5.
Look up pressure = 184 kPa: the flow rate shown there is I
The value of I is 109.1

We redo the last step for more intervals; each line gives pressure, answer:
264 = 60.42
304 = 91.82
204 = 77.61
